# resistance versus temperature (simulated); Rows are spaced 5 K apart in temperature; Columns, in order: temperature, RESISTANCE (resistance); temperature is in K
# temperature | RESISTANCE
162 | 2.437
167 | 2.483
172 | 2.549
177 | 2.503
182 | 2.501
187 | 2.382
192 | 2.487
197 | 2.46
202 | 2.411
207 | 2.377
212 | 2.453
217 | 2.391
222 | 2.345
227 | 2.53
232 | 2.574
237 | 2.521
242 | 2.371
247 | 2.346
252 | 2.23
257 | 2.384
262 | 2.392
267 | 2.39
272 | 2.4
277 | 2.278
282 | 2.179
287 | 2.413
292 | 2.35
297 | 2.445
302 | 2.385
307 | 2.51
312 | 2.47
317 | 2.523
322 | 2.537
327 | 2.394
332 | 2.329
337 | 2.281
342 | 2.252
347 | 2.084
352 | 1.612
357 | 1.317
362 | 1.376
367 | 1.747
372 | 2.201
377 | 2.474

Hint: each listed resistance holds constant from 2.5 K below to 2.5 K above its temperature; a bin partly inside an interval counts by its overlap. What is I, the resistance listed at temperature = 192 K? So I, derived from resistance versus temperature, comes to 2.487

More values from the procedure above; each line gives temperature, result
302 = 2.385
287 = 2.413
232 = 2.574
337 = 2.281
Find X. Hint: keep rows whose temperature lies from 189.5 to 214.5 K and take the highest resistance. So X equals 2.487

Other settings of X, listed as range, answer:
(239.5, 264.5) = 2.392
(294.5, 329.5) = 2.537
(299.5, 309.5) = 2.51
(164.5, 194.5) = 2.549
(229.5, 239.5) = 2.574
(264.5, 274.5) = 2.4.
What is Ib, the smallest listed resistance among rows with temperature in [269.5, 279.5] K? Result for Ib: 2.278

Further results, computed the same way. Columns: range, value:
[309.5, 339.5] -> 2.281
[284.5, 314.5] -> 2.35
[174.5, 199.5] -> 2.382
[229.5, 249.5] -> 2.346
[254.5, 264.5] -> 2.384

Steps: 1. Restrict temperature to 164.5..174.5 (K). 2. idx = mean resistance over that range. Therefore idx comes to 2.52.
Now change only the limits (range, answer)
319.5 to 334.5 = 2.42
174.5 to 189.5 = 2.46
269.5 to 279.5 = 2.34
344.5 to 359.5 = 1.67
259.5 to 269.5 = 2.39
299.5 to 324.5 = 2.48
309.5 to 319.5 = 2.5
